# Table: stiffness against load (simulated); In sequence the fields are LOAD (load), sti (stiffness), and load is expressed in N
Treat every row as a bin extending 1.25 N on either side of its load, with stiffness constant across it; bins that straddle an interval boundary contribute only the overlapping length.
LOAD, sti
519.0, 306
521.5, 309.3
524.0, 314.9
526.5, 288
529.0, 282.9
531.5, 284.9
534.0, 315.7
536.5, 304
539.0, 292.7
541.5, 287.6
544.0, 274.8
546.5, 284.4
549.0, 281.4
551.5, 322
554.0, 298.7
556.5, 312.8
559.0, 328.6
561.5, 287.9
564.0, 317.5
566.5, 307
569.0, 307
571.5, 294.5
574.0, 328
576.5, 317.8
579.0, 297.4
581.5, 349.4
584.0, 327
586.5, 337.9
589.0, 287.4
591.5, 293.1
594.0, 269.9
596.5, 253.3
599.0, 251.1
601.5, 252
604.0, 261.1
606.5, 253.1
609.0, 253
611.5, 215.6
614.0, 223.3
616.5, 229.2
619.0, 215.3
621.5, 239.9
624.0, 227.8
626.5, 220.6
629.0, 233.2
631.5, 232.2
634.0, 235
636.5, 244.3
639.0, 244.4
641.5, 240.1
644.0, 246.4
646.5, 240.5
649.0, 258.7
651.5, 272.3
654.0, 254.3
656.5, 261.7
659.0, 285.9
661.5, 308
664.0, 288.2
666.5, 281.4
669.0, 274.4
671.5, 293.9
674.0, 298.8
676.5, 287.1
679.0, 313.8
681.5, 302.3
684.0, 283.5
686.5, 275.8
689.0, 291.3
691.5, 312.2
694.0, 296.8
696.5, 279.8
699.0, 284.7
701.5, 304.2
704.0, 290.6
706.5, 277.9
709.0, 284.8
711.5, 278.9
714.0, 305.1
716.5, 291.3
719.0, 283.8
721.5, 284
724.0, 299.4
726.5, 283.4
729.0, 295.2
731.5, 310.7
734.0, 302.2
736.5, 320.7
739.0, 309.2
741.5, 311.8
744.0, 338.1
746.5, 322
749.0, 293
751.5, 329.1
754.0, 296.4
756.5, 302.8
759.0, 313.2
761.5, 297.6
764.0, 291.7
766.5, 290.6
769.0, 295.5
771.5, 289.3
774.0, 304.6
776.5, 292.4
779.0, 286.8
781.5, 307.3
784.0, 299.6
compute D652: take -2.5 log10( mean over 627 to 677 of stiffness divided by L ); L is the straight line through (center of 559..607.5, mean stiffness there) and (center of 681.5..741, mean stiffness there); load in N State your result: 0.123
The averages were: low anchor 295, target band 263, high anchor 294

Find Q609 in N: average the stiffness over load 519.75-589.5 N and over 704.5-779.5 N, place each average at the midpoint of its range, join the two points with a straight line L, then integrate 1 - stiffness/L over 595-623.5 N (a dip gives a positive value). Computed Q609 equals 5.9 N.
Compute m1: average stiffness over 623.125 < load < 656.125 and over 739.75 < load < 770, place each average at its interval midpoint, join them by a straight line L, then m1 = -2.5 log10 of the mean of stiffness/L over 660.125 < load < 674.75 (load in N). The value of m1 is -0.13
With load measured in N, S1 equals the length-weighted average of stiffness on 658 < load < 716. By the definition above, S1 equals 291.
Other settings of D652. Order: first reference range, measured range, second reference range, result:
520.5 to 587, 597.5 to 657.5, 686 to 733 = 0.23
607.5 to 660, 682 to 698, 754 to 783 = -0.10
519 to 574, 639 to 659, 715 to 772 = 0.18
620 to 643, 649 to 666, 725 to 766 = -0.10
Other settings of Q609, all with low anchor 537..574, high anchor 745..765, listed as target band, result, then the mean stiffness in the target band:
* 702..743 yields 1.27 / 296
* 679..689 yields 0.44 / 291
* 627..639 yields 2.65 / 236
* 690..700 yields 0.36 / 294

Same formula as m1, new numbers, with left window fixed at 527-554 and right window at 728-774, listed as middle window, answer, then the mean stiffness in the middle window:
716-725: 0.05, 289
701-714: 0.06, 288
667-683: 0.03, 294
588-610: 0.13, 264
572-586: -0.10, 323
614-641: 0.27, 232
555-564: -0.06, 311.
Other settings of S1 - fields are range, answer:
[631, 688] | 271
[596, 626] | 239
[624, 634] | 229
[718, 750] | 304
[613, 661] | 243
